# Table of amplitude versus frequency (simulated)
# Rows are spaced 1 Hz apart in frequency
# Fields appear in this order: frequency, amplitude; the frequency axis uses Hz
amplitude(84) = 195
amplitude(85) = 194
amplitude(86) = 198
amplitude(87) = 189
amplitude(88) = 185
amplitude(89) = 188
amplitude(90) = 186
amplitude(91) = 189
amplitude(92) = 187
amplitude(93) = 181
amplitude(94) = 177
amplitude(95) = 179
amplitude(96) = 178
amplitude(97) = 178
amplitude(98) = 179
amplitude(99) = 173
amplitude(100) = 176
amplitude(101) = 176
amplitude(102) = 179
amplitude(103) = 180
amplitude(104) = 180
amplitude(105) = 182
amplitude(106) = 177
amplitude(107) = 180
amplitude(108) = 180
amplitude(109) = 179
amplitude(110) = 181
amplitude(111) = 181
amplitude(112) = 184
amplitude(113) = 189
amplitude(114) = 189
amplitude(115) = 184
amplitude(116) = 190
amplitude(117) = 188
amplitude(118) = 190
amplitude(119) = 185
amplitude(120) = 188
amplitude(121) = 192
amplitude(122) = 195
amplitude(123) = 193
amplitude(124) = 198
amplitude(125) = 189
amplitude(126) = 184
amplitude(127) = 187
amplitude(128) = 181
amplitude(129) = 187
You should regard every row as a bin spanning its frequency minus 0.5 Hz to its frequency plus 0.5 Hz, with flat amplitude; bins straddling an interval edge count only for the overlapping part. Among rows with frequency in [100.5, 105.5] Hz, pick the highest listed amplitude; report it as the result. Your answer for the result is 182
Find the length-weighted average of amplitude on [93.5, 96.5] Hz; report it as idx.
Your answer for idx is 178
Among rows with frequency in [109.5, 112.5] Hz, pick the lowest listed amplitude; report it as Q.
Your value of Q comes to 181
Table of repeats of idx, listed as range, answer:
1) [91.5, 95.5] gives 181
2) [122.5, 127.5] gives 190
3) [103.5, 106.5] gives 180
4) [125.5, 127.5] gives 186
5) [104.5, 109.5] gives 180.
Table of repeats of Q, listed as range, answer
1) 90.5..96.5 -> 177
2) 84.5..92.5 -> 185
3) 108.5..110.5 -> 179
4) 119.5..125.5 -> 188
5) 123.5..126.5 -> 184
